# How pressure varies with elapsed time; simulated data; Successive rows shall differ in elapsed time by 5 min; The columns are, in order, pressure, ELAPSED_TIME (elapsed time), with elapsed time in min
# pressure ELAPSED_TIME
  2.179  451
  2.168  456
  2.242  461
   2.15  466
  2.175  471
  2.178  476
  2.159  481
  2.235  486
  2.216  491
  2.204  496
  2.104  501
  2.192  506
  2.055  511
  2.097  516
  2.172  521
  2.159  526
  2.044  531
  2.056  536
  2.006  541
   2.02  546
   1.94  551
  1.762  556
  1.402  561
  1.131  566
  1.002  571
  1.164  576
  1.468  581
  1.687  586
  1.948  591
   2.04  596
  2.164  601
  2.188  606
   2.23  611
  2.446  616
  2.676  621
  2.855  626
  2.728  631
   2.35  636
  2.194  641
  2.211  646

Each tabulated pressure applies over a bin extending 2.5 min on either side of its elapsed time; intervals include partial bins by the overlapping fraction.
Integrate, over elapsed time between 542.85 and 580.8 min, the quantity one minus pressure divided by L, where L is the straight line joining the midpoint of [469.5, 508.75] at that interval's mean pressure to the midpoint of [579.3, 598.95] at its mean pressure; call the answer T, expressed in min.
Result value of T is 8.3 min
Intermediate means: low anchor 2.18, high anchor 1.81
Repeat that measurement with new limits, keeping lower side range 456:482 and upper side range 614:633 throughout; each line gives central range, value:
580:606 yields 6.73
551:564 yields 4.38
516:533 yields 1.70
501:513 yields 0.94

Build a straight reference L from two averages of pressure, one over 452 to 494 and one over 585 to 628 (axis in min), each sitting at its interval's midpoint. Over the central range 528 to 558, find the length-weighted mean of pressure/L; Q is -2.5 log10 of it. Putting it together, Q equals 0.13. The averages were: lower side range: 2.19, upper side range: 2.26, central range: 1.98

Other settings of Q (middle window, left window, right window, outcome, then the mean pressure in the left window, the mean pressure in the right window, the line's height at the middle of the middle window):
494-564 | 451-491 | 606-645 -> 0.142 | 2.19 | 2.47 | 2.29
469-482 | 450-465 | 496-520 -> -0.001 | 2.19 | 2.13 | 2.17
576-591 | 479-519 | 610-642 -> 0.462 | 2.16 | 2.52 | 2.4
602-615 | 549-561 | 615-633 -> 0.116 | 1.75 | 2.69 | 2.48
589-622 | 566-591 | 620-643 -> -0.130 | 1.37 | 2.56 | 1.98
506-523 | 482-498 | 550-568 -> -0.077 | 2.21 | 1.54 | 1.97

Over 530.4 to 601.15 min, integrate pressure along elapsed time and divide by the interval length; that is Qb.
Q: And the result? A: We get 1.7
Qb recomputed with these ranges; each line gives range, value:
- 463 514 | 2.17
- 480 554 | 2.11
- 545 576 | 1.49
